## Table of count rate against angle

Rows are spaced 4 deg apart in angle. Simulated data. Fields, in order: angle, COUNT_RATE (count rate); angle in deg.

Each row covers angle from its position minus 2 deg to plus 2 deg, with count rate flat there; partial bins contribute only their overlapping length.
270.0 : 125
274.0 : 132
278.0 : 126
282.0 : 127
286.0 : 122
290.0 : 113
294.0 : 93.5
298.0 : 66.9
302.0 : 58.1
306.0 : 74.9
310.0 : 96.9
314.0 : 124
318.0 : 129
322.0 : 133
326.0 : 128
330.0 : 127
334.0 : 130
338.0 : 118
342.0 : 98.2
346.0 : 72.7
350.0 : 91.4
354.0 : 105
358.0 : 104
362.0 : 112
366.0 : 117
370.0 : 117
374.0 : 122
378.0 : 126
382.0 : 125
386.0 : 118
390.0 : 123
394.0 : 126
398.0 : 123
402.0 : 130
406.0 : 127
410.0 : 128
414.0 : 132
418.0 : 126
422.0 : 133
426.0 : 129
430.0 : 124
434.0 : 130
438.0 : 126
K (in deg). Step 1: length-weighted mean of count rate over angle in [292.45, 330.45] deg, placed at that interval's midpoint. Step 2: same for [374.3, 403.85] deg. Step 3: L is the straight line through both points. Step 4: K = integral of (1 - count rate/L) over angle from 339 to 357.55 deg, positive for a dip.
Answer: 3.0 deg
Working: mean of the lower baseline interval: 102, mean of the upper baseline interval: 124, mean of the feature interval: 94.3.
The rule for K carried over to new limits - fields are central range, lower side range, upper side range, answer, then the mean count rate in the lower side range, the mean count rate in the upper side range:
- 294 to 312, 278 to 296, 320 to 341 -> 6.5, 115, 126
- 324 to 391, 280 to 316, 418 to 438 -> -1.3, 97.4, 128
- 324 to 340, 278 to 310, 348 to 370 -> -3.7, 95.9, 107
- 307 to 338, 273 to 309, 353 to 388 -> -4.4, 101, 117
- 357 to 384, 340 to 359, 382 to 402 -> -2.4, 93.7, 124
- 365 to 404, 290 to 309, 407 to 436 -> -3.2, 78.8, 129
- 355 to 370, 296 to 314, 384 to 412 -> -0.5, 79.7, 125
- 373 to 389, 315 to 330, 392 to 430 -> 0.7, 129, 128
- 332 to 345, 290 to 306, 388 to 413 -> -2.0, 78.1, 126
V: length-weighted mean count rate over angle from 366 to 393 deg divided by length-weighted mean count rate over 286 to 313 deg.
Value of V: 1.38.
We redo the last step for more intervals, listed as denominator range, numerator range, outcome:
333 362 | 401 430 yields 1.26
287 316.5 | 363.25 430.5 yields 1.37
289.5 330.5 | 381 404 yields 1.21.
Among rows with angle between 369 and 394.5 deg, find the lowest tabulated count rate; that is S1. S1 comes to 117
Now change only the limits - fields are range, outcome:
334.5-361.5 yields 72.7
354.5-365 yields 104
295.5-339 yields 58.1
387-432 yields 123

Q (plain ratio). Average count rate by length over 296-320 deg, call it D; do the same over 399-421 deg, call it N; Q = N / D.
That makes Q 1.4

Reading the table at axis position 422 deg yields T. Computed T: 133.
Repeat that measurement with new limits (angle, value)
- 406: 127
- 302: 58.1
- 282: 127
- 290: 113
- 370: 117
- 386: 118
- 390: 123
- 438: 126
